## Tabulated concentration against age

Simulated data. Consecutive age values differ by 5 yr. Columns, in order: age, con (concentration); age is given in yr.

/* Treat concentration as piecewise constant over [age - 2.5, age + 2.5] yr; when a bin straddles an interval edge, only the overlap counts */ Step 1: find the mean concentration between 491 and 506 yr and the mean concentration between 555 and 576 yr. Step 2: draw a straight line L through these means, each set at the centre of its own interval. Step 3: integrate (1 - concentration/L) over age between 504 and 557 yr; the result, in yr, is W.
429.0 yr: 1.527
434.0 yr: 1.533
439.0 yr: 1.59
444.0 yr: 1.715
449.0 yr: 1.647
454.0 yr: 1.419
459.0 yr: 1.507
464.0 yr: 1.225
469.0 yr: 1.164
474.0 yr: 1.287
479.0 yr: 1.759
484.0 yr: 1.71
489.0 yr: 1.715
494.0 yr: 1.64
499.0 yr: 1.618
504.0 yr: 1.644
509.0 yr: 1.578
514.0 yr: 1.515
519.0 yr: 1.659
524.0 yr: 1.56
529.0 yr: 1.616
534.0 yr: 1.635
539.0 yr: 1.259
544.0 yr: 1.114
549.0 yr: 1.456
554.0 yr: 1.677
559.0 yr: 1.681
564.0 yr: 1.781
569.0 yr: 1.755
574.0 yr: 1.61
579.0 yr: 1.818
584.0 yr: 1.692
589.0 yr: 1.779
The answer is 4.9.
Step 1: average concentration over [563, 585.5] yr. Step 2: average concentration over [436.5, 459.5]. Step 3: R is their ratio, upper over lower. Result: 1.09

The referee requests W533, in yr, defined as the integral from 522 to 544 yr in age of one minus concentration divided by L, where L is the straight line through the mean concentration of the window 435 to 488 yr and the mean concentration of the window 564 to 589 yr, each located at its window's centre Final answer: 2.3 yr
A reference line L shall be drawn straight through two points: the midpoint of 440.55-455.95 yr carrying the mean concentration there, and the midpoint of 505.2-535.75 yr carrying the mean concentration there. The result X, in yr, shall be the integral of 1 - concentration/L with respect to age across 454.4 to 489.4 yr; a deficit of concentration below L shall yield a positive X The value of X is 3.0 yr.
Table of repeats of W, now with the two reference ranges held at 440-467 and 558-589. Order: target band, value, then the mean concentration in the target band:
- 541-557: 2.5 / 1.42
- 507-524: 0.4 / 1.58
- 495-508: -0.3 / 1.63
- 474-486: -0.7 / 1.64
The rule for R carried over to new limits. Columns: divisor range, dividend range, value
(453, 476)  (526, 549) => 1.08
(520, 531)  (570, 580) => 1.07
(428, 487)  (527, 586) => 1.05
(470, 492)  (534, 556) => 0.88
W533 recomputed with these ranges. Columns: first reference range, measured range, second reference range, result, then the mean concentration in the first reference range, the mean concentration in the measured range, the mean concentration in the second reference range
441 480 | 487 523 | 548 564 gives -1.8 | 1.46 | 1.62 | 1.65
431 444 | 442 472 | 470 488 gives 2.6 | 1.59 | 1.44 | 1.56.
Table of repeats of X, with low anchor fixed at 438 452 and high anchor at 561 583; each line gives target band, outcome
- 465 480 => 2.86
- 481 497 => -0.09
